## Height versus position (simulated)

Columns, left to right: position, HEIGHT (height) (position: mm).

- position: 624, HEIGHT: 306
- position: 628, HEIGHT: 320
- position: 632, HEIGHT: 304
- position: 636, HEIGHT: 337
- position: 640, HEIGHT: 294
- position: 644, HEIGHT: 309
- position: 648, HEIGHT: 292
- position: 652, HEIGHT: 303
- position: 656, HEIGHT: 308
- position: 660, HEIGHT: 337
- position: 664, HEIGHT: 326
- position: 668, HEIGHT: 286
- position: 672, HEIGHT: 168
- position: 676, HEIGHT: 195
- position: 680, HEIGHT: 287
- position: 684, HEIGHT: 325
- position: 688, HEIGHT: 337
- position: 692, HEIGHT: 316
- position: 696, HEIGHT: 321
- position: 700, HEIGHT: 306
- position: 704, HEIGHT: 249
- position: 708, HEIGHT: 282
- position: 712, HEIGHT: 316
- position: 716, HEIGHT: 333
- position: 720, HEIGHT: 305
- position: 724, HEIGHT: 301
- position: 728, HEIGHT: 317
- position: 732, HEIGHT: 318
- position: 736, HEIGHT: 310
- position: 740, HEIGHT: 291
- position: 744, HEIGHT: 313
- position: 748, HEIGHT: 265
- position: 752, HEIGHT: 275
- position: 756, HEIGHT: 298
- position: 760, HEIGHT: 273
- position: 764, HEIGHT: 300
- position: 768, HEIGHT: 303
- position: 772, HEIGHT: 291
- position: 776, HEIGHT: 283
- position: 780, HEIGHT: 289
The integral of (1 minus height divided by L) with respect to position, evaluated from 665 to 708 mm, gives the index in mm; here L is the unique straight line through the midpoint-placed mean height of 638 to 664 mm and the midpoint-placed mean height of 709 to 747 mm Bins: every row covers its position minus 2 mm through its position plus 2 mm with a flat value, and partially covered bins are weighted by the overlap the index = 4.0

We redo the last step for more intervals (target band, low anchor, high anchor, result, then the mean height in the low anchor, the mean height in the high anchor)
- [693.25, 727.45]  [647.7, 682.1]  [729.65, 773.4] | -1.93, 277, 294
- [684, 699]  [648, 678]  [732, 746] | -1.89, 276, 307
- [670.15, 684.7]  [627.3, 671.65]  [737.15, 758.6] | 3.05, 305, 289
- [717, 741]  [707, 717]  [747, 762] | -0.87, 311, 279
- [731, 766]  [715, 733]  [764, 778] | 1.18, 314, 293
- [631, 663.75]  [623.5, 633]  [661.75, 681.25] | -3.13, 311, 252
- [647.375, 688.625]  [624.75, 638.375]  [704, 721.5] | 3.35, 318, 302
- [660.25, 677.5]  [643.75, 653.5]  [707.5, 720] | 2.79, 300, 313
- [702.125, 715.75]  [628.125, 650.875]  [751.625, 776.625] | 0.41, 308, 290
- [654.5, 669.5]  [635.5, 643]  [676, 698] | -0.34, 310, 306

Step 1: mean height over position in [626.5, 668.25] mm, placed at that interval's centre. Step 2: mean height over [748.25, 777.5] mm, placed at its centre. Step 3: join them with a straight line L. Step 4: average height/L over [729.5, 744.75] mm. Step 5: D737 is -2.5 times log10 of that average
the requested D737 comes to -0.05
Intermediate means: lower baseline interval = 311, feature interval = 308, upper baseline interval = 288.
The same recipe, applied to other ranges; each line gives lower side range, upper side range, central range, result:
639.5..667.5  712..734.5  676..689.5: 0.05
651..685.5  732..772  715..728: -0.09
